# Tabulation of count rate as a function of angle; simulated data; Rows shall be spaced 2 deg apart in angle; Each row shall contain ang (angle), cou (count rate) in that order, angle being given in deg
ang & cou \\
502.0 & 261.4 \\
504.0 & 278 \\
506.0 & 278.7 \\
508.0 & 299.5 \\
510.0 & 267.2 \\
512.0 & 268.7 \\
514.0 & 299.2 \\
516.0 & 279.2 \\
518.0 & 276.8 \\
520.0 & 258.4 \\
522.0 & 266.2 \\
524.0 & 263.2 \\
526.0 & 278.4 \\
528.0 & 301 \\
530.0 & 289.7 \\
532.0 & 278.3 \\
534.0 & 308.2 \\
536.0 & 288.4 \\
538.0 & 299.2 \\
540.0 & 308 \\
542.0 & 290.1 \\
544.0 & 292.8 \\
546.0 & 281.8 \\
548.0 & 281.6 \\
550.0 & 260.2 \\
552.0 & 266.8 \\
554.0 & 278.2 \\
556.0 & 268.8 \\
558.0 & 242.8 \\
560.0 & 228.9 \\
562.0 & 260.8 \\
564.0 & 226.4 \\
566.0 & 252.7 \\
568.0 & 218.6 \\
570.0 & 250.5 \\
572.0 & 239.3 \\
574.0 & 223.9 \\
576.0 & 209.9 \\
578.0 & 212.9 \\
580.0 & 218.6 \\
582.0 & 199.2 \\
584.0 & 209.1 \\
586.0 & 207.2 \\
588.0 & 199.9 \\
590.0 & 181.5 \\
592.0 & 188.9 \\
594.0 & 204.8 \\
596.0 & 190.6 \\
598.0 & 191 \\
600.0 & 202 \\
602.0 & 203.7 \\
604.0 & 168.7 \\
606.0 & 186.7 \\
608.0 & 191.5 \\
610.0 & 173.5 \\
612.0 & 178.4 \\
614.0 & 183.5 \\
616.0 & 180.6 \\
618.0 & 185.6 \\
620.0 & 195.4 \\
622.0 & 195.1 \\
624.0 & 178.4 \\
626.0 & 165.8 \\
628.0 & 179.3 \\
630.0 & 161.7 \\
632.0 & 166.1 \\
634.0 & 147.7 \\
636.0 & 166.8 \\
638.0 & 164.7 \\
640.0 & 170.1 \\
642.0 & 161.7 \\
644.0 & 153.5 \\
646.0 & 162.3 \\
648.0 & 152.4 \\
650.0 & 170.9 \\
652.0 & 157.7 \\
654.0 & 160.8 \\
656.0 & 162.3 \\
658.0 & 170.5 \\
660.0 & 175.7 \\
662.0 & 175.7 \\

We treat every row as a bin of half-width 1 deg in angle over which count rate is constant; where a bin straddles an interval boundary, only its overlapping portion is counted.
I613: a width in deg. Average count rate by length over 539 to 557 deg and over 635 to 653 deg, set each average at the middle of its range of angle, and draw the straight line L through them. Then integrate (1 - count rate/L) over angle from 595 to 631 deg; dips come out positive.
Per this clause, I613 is 2.91 deg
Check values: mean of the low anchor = 281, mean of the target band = 184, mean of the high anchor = 162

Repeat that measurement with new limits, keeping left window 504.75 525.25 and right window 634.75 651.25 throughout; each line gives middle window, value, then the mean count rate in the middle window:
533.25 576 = -4.0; 264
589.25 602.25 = 0.6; 194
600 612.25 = 0.6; 186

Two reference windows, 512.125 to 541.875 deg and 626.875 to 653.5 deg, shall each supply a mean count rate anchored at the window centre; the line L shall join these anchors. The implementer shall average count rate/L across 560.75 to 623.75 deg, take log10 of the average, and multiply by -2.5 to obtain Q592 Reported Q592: 0.05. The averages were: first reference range 285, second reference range 163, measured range 204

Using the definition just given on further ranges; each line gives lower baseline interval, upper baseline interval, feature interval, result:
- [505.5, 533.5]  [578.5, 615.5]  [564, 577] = -0.044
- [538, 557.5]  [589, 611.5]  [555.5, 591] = 0.057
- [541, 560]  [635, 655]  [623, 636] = 0.085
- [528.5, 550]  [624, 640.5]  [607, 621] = 0.035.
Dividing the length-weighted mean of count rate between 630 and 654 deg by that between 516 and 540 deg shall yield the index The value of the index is 0.57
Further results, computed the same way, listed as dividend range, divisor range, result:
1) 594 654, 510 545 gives 0.62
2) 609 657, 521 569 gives 0.62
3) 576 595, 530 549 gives 0.69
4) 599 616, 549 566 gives 0.73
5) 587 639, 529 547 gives 0.62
